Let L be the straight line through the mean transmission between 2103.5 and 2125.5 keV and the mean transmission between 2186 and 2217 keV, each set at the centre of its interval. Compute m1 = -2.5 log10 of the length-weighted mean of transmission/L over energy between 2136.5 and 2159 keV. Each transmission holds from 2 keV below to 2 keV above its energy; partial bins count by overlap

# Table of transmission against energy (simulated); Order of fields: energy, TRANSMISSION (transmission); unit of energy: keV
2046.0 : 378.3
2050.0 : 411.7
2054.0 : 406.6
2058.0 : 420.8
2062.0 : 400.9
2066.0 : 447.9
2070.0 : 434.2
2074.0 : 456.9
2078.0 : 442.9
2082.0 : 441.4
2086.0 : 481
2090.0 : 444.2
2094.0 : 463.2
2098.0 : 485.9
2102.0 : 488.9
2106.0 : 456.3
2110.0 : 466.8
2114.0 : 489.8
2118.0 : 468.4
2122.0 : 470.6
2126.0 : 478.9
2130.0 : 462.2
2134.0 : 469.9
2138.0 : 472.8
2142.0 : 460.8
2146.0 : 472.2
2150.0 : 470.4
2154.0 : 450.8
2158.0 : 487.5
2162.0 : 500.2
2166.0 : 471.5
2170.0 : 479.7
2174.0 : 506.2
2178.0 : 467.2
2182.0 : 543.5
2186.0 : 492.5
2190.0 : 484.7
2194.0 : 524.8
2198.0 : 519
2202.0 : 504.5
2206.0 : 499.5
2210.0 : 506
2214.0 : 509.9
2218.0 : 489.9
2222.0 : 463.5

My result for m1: 0.037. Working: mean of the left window 471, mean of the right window 505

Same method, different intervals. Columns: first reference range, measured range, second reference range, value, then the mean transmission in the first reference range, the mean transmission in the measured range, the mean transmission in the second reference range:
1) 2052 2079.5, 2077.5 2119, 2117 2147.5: -0.04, 430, 467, 469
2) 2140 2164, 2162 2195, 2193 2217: -0.01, 474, 496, 509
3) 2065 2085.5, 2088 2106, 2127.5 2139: -0.03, 447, 469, 468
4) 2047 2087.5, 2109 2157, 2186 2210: 0.00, 432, 470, 505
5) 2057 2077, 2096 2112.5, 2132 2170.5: -0.06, 433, 475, 473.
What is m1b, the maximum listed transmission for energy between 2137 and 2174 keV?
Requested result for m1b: 506.2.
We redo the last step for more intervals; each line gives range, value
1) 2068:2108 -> 488.9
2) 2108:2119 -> 489.8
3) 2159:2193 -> 543.5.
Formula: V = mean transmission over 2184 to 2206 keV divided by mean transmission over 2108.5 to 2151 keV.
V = 1.07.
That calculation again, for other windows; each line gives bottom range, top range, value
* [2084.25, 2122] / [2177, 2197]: 1.07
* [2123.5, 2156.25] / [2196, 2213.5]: 1.09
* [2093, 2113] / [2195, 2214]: 1.07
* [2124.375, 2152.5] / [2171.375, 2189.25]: 1.07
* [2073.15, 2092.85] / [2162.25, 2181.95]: 1.08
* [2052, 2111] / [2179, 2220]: 1.13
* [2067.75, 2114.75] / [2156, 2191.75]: 1.07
